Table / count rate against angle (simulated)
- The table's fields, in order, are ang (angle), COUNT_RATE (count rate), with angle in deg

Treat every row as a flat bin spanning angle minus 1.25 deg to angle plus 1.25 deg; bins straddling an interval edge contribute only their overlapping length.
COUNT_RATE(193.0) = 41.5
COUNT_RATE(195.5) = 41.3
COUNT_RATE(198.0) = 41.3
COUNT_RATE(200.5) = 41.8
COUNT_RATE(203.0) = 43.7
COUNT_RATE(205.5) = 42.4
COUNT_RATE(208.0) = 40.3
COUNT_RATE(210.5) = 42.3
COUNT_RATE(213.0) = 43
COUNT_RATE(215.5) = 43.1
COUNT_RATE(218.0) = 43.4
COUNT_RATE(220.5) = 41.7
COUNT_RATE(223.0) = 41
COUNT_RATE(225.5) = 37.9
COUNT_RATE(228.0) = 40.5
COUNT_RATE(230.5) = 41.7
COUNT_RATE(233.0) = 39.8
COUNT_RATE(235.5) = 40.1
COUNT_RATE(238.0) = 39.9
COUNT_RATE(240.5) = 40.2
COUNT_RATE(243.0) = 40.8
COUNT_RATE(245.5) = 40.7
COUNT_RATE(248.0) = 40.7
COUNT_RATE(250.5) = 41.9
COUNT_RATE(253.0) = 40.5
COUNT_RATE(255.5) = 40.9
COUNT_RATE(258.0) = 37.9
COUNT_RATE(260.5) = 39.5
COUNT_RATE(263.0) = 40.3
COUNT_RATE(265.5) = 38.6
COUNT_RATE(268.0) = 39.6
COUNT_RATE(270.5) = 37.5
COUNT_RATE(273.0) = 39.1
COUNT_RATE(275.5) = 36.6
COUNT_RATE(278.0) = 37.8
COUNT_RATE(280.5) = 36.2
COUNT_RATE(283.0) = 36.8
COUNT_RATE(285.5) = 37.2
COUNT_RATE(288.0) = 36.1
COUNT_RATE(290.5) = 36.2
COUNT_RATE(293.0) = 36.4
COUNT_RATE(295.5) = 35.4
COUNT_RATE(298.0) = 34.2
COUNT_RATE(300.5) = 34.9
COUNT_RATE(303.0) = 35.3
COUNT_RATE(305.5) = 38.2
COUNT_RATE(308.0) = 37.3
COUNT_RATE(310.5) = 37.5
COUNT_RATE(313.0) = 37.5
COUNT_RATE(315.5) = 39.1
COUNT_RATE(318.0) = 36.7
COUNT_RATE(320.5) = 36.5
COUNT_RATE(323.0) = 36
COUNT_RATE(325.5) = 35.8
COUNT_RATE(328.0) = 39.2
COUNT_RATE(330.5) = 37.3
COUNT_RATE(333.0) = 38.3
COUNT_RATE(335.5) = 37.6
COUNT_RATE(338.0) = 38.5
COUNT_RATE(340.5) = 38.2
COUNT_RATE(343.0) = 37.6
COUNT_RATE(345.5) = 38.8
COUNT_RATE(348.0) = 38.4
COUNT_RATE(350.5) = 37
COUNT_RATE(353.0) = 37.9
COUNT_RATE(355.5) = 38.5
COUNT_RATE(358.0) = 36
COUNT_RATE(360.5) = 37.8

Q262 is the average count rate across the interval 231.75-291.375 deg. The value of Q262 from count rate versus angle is 39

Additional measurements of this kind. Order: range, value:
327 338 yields 38.1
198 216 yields 42.3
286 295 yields 36.2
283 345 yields 37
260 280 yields 38.5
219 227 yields 40.3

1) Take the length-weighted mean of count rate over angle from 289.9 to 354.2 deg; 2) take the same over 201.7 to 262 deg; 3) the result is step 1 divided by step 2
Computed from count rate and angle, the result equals 0.91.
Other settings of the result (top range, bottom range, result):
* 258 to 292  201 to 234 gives 0.91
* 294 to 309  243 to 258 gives 0.88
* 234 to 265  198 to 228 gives 0.96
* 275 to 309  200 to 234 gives 0.87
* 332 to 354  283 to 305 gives 1.06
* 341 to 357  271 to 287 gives 1.02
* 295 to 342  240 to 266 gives 0.92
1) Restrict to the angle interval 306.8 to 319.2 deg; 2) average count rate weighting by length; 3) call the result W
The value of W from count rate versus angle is 37.6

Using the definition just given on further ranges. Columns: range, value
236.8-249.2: 40.5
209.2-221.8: 42.7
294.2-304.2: 35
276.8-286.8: 37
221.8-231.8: 40.3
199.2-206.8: 42.6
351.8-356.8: 38.2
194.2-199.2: 41.3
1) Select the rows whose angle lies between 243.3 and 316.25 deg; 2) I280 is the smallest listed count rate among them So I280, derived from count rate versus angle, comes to 34.2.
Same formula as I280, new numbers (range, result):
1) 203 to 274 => 37.5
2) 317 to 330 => 35.8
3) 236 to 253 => 39.9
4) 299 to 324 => 34.9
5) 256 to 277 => 36.6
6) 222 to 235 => 37.9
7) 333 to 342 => 37.6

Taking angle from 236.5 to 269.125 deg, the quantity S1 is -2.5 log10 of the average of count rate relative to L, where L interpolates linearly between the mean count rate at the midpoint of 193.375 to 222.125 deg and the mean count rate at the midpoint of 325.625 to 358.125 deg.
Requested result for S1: 0.02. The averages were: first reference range 42.2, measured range 40.1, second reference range 37.9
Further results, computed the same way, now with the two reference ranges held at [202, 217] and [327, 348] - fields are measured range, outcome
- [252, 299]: 0.071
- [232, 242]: 0.040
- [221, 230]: 0.048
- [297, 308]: 0.101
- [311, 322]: 0.042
